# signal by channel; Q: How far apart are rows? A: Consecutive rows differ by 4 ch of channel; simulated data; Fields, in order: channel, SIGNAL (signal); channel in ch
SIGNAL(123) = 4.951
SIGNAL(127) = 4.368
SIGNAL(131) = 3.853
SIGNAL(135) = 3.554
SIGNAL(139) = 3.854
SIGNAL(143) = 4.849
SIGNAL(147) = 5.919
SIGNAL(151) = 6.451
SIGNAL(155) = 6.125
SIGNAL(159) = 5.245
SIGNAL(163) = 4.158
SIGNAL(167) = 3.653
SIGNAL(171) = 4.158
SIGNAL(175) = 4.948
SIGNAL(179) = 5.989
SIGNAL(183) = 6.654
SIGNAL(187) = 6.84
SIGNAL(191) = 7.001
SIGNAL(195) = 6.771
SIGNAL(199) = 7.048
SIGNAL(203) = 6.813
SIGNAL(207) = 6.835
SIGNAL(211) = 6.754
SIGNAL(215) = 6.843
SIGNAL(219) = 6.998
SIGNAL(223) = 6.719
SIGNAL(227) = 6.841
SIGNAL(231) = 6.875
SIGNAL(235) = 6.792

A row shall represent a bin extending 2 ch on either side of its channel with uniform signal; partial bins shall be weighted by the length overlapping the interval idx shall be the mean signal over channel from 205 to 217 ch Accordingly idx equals 6.81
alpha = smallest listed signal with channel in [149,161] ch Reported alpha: 5.245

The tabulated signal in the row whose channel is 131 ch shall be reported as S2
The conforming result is 3.853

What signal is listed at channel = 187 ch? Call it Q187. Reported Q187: 6.84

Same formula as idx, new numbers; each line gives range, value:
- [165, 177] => 4.25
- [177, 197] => 6.65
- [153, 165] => 5.18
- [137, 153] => 5.27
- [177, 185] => 6.32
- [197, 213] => 6.86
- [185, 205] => 6.89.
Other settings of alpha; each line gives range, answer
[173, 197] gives 4.948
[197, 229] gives 6.719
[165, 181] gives 3.653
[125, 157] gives 3.554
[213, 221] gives 6.843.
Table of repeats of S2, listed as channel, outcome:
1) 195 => 6.771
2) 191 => 7.001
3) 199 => 7.048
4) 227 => 6.841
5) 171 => 4.158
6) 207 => 6.835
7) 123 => 4.951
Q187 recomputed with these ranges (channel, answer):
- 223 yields 6.719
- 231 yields 6.875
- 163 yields 4.158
